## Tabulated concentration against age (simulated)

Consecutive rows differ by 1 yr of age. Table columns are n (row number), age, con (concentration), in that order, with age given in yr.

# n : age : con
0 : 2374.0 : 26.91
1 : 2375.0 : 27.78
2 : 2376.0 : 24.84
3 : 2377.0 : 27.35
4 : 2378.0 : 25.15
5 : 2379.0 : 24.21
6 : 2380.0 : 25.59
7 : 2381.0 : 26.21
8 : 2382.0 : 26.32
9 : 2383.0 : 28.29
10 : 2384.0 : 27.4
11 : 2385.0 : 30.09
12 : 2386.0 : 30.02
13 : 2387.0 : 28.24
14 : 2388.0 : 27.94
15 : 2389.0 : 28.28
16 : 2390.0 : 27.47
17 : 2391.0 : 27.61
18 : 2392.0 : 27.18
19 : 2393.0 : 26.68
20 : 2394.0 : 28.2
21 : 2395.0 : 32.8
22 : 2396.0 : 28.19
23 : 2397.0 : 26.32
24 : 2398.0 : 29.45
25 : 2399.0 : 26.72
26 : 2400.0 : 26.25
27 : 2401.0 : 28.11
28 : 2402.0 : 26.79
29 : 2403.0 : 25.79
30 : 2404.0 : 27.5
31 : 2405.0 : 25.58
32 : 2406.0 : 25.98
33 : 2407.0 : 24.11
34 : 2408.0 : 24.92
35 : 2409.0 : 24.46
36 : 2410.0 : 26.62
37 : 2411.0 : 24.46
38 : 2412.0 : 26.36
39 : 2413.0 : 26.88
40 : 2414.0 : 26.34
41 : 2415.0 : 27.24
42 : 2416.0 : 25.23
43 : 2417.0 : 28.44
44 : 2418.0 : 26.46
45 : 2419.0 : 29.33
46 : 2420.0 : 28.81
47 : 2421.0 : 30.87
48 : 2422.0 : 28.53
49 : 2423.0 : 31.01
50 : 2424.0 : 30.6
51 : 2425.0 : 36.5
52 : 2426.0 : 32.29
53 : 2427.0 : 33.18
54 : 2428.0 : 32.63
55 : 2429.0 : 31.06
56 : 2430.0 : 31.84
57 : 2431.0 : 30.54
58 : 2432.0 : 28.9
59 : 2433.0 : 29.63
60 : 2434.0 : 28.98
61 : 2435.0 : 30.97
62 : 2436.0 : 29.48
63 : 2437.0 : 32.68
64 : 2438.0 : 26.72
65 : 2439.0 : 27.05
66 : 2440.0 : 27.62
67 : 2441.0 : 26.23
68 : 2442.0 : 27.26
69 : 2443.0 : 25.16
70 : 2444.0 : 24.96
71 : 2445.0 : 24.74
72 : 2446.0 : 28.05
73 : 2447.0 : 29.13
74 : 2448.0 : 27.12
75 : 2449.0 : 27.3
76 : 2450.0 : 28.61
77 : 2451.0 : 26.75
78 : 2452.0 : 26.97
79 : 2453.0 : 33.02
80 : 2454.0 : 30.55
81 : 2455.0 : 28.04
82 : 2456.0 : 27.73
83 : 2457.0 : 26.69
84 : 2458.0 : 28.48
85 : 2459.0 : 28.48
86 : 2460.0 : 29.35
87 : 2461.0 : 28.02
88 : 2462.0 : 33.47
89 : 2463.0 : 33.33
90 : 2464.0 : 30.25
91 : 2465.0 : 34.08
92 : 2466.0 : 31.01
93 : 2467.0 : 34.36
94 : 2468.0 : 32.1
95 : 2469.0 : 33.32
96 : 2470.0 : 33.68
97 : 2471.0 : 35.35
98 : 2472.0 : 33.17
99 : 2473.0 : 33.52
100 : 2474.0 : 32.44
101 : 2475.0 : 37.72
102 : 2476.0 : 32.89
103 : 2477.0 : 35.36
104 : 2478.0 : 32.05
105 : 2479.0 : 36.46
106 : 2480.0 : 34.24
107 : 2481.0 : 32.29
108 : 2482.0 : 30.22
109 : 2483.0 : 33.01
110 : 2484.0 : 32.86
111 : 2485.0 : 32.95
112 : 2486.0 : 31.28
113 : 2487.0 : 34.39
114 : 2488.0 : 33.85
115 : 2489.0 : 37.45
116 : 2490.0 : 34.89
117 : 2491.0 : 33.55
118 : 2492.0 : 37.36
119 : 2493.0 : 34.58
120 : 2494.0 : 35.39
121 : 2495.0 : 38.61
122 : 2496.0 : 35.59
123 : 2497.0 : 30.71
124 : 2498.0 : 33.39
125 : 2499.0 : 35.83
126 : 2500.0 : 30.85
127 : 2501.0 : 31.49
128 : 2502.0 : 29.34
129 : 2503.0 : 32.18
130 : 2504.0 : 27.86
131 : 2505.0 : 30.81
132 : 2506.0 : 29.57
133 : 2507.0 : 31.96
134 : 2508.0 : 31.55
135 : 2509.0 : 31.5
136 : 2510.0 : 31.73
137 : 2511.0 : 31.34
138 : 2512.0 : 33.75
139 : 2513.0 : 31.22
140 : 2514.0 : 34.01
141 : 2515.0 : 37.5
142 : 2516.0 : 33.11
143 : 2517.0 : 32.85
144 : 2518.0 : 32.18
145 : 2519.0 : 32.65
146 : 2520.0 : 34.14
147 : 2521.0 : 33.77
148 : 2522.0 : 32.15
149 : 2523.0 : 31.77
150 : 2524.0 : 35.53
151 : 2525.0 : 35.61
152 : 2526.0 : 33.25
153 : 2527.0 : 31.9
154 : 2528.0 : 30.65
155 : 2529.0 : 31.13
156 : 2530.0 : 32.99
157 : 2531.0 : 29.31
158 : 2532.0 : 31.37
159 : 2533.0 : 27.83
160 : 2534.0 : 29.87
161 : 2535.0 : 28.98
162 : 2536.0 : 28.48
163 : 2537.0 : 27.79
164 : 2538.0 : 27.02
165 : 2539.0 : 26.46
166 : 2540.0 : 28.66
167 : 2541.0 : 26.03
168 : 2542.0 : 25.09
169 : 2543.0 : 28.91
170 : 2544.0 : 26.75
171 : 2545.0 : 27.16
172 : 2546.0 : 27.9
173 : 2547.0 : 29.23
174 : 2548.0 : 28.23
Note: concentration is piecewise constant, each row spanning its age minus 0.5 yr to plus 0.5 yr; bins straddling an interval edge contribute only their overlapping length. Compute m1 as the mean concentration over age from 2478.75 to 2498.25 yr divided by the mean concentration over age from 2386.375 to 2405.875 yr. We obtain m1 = 1.24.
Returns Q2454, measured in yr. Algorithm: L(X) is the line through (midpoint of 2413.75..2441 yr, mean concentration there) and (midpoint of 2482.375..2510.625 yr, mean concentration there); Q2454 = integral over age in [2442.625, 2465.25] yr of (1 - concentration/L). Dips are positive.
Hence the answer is 1.7 yr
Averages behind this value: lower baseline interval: 29.7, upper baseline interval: 33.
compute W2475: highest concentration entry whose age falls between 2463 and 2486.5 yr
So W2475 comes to 37.72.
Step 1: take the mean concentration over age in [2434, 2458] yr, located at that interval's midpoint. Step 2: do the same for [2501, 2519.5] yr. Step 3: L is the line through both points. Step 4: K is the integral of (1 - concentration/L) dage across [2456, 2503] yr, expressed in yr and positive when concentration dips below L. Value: -4.6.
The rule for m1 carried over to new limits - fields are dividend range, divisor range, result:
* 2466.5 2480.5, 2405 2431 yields 1.19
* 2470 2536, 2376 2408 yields 1.21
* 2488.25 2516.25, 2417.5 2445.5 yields 1.13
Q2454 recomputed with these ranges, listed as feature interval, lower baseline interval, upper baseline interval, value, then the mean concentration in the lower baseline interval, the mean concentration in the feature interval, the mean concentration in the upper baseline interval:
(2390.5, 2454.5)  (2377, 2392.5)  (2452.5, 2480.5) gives 2.8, 27.3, 28.2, 32.1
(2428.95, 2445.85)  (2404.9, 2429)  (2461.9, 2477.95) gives 1.0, 28.3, 28.4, 33.5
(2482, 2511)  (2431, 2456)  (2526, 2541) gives -4.0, 28.2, 32.9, 29.5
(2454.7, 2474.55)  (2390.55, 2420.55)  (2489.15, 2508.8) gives -0.4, 27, 31.4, 33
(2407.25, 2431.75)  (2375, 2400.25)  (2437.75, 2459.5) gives -1.2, 27.5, 28.9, 27.6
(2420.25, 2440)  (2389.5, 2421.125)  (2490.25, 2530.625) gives -1.5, 27.1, 30.6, 32.9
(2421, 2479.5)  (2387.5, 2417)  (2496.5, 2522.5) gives -2.4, 26.9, 30.5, 32.2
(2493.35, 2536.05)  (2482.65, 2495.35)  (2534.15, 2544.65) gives -1.9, 34.6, 32.3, 27.5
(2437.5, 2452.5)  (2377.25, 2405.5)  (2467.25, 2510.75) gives 1.8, 27.4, 26.9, 33.2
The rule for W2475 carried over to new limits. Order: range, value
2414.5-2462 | 36.5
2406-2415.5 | 27.24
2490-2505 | 38.61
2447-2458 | 33.02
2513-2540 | 37.5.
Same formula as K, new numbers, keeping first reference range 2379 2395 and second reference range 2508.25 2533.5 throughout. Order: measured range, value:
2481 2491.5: -0.7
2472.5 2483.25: -0.9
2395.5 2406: 0.5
